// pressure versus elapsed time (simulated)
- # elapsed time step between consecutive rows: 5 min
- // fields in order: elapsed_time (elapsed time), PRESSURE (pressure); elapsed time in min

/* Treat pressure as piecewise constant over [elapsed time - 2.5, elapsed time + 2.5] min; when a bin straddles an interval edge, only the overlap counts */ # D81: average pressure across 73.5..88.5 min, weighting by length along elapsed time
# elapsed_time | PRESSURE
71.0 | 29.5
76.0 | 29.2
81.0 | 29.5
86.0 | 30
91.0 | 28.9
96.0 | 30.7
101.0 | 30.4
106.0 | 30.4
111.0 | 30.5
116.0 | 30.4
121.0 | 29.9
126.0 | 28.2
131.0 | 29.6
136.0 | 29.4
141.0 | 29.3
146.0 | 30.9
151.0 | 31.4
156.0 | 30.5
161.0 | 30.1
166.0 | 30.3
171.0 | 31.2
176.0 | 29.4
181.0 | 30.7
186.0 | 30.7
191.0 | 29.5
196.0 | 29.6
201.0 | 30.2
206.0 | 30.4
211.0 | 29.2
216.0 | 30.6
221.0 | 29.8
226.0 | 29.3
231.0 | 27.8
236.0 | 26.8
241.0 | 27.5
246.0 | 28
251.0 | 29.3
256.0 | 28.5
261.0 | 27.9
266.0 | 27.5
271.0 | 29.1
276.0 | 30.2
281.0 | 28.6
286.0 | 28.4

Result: 29.6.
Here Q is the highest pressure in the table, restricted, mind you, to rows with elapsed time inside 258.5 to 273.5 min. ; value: 29.1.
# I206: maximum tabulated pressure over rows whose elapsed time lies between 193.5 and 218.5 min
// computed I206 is 30.6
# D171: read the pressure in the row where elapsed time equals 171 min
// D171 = 31.2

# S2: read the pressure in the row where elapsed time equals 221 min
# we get 29.8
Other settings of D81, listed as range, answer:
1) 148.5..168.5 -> 30.6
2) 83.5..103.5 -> 30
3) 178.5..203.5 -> 30.1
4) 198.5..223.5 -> 30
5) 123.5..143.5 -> 29.1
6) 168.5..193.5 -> 30.3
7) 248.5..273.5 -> 28.5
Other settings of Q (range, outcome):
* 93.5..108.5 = 30.7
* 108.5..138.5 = 30.5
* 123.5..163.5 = 31.4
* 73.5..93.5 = 30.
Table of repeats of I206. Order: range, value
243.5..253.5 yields 29.3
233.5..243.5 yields 27.5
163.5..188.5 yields 31.2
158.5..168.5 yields 30.3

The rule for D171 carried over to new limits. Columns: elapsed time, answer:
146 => 30.9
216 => 30.6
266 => 27.5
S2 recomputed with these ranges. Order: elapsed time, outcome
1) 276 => 30.2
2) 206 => 30.4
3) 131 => 29.6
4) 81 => 29.5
